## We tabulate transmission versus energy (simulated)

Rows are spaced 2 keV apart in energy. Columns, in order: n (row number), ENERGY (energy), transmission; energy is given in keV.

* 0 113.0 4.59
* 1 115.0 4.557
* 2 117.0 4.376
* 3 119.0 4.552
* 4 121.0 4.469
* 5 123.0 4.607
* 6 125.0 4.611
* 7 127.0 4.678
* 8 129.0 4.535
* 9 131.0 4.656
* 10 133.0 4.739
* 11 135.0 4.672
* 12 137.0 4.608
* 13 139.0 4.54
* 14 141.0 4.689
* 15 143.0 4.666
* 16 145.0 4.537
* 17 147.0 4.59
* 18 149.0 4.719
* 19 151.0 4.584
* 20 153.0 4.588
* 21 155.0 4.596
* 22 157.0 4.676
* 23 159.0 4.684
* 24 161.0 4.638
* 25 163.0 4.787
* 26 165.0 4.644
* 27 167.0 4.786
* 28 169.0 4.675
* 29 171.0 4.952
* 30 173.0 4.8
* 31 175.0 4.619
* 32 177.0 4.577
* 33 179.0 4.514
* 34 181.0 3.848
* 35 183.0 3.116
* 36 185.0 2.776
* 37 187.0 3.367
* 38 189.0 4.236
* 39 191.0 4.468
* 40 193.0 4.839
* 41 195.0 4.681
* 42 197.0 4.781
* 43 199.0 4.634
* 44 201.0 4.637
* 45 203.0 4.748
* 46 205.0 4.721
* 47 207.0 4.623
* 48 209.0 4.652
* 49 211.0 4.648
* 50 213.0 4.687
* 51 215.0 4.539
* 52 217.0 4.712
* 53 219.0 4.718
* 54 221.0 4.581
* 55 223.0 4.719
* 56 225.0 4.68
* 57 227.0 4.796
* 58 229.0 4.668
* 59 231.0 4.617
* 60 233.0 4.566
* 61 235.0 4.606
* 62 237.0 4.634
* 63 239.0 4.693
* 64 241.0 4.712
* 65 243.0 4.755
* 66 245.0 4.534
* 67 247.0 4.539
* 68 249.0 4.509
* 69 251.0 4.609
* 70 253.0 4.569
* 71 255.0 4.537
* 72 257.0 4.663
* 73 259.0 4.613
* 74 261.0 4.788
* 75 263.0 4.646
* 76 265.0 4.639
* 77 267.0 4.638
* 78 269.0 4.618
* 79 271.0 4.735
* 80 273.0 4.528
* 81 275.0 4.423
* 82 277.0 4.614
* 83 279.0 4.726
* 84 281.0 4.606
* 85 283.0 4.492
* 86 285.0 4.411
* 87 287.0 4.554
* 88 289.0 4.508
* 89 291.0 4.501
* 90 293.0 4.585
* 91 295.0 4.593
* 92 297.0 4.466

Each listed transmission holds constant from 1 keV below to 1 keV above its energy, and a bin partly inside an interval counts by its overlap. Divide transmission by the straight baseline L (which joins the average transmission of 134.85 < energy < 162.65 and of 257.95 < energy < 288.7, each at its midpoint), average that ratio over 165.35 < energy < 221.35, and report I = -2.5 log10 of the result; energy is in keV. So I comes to 0.037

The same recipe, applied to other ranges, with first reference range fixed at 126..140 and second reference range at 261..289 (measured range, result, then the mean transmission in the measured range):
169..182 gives 0.01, 4.56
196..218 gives -0.01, 4.67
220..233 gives -0.01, 4.67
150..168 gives -0.01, 4.66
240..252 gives 0.00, 4.61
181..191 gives 0.29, 3.53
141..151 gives 0.00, 4.63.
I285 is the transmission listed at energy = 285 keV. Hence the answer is 4.411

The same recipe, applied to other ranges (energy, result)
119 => 4.552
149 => 4.719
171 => 4.952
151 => 4.584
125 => 4.611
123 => 4.607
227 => 4.796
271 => 4.735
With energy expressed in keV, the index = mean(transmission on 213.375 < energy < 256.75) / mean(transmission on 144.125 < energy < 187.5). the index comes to 1.05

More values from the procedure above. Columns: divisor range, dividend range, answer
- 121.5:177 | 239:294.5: 0.99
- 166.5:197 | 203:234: 1.09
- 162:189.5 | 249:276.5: 1.08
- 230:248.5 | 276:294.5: 0.99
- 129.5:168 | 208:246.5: 1.00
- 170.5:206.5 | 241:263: 1.06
